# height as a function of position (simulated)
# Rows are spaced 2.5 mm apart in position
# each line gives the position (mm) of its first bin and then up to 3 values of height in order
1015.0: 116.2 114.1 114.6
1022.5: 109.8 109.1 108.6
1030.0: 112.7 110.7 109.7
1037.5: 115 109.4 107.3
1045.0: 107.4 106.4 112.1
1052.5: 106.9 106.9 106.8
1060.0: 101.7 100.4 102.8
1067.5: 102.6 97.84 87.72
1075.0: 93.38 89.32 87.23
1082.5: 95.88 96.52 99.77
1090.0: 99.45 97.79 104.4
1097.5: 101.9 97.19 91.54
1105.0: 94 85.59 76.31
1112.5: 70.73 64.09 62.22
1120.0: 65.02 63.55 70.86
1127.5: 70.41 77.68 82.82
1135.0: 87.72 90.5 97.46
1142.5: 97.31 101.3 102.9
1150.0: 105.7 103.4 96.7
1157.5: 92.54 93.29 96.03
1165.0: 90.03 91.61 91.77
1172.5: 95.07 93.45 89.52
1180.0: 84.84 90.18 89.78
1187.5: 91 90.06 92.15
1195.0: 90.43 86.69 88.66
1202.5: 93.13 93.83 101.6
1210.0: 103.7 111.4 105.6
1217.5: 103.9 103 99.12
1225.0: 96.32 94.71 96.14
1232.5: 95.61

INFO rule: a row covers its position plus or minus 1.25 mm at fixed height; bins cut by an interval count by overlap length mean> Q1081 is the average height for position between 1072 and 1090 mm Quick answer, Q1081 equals 93.5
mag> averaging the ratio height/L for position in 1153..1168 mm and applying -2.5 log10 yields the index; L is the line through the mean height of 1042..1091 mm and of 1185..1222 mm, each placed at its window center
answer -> 0.04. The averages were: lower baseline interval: 100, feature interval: 94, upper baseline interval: 96.6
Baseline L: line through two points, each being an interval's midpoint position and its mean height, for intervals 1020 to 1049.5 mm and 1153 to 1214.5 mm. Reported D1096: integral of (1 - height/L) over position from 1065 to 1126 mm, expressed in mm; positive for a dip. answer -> 9.3 mm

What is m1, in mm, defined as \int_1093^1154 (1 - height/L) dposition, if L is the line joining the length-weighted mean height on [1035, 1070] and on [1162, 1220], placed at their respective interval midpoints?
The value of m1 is 8.5 mm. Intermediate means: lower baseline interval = 106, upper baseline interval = 94.3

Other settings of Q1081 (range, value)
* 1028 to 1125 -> 95.6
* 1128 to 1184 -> 92.9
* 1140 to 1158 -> 100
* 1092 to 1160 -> 87.1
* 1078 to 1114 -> 92.5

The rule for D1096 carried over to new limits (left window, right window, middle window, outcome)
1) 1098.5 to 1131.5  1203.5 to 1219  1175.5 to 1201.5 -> 1.96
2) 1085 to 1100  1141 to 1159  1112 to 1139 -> 7.13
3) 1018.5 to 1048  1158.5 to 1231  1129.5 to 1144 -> 1.52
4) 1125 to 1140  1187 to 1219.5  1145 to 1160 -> -2.35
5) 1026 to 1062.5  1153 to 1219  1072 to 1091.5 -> 1.99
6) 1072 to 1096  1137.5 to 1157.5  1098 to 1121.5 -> 4.32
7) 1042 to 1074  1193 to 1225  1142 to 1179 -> 1.46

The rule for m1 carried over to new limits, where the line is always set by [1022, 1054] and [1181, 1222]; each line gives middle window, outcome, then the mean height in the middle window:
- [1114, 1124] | 3.8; 63.9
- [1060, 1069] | 0.5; 102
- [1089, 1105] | 1.0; 98.3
